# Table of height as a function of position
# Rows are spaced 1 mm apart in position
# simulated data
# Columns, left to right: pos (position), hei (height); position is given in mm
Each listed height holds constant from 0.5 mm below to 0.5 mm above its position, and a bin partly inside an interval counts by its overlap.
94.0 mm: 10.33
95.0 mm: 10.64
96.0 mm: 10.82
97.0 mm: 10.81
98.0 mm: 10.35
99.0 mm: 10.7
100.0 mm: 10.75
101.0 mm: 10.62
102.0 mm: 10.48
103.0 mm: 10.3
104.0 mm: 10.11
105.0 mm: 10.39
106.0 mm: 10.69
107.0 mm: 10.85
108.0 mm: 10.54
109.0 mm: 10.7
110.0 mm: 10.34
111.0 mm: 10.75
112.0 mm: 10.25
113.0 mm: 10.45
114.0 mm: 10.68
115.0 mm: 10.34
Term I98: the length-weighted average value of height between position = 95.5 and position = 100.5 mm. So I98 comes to 10.7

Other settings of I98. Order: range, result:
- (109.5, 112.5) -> 10.4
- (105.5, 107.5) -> 10.8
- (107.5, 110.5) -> 10.5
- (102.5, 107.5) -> 10.5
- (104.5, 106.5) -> 10.5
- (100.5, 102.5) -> 10.6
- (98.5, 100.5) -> 10.7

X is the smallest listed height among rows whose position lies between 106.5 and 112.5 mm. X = 10.25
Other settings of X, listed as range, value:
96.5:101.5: 10.35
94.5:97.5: 10.64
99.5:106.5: 10.11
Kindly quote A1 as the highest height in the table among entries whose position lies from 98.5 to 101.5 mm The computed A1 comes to 10.75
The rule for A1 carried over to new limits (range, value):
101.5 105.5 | 10.48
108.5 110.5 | 10.7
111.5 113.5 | 10.45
